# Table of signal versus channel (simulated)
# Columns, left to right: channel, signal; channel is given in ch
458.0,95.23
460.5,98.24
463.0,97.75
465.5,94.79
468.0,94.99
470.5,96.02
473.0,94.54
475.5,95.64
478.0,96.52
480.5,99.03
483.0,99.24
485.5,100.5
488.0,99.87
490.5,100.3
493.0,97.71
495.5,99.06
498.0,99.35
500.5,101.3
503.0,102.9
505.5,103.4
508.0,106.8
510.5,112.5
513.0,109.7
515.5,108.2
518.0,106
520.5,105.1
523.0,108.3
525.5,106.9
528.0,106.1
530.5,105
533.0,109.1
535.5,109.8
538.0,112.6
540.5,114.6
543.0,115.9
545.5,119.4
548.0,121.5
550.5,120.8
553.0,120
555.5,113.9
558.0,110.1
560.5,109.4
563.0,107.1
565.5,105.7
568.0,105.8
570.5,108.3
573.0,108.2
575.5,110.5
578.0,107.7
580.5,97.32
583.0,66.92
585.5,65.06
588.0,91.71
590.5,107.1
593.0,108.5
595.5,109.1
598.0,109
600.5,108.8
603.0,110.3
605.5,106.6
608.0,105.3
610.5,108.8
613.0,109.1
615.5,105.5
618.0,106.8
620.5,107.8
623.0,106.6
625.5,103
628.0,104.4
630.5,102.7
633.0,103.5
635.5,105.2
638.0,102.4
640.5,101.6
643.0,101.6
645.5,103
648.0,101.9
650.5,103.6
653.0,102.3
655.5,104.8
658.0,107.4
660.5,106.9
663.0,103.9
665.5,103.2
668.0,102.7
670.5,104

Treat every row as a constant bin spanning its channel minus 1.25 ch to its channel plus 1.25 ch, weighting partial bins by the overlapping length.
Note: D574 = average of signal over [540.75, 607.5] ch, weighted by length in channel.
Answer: 106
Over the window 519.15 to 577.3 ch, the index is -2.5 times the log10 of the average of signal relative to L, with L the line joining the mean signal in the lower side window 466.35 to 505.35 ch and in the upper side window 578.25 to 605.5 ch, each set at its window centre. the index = -0.13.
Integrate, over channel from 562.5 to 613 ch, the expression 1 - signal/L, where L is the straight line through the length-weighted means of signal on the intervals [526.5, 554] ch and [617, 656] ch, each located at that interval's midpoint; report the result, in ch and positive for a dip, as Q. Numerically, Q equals 2.97 ch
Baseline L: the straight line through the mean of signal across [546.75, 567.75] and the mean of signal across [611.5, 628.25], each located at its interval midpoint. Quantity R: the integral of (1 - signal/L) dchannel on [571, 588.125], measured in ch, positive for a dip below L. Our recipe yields 2.7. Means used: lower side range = 113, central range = 93.2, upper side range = 106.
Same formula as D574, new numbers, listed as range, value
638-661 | 104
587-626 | 107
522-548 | 111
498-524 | 106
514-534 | 107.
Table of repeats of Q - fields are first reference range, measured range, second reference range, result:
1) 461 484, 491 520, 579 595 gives -2.9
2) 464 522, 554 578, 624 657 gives -1.6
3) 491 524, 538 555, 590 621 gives -2.0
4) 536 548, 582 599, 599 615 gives 2.4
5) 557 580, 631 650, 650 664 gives 0.5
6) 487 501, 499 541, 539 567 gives -0.5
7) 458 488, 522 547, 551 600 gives -2.5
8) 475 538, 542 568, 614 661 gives -2.5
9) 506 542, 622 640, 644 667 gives 0.2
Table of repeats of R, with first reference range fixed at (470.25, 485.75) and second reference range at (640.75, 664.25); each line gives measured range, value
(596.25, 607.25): -0.72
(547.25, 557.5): -1.87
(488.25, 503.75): -0.33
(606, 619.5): -0.63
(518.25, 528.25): -0.77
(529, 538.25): -0.87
